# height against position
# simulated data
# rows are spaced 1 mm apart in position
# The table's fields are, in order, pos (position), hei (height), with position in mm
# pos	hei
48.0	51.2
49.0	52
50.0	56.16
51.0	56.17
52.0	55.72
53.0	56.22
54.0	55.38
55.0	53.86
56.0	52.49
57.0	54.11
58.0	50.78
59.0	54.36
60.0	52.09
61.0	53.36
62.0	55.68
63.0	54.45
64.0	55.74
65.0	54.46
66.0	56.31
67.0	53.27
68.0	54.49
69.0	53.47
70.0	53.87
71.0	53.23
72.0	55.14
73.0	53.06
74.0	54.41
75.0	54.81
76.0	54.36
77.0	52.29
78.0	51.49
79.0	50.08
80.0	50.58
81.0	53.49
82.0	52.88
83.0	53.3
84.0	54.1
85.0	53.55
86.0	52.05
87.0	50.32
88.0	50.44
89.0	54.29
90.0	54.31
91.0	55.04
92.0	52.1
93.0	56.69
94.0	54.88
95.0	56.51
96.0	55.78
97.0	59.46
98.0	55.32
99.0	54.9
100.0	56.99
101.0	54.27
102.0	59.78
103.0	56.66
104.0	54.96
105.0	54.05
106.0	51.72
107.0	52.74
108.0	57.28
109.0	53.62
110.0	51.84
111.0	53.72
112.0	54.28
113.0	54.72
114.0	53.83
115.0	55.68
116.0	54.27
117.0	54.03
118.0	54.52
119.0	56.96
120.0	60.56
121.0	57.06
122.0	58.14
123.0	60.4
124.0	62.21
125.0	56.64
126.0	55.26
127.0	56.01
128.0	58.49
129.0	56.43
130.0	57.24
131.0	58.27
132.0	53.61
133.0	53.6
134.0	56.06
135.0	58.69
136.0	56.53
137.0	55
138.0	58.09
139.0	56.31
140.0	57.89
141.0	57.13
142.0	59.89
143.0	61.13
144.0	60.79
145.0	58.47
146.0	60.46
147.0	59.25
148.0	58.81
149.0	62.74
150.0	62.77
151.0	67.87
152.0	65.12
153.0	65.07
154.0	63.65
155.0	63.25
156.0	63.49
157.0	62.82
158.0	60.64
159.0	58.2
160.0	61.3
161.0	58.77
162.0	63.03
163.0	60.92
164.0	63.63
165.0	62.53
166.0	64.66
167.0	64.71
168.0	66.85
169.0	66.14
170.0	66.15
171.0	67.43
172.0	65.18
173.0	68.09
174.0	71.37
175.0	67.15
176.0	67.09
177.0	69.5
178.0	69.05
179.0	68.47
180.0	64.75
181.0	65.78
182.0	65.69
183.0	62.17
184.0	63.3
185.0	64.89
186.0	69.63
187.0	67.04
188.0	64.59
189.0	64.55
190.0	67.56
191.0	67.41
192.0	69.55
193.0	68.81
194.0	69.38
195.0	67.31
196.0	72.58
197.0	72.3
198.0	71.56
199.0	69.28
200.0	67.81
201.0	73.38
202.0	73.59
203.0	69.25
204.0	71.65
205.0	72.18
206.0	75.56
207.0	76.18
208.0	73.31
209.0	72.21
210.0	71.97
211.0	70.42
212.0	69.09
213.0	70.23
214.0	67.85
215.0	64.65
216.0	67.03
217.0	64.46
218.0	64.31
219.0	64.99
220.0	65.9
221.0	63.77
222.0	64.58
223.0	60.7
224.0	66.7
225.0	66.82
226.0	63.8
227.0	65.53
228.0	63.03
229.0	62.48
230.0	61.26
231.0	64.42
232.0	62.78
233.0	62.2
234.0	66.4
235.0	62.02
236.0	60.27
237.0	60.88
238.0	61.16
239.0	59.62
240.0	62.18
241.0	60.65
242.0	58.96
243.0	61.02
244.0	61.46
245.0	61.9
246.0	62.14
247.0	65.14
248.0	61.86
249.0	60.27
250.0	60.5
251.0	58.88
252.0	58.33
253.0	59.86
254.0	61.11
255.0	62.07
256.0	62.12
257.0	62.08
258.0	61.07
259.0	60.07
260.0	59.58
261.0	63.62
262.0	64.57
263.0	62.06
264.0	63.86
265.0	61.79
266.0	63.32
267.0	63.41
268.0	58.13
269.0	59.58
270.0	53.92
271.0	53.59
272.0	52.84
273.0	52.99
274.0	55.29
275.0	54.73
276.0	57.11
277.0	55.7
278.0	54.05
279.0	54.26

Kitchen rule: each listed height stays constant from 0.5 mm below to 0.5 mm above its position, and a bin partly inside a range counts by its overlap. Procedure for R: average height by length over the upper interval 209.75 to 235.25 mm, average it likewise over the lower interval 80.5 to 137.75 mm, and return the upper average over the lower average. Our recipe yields 1.18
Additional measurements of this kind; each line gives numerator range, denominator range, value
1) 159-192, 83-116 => 1.20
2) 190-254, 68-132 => 1.20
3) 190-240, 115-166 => 1.13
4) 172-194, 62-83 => 1.25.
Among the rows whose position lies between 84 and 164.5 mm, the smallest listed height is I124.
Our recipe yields 50.32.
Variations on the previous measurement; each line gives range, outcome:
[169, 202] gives 62.17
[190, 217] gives 64.46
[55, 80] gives 50.08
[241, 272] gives 52.84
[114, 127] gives 53.83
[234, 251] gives 58.88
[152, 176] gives 58.2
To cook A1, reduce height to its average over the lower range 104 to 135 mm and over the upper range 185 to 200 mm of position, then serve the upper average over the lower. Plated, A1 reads 1.2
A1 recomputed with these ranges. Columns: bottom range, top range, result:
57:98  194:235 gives 1.26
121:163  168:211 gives 1.16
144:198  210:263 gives 0.97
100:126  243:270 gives 1.10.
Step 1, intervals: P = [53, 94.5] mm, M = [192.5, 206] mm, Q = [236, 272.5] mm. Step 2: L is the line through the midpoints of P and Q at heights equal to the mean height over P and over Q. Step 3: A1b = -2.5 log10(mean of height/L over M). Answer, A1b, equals -0.21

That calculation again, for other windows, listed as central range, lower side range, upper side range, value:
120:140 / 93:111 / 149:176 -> 0.043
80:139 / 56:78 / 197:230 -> 0.051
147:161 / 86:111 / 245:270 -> -0.100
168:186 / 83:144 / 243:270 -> -0.147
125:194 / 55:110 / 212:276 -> -0.087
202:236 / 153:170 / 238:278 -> -0.098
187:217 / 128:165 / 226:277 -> -0.160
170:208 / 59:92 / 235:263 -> -0.174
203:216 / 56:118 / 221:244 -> -0.161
